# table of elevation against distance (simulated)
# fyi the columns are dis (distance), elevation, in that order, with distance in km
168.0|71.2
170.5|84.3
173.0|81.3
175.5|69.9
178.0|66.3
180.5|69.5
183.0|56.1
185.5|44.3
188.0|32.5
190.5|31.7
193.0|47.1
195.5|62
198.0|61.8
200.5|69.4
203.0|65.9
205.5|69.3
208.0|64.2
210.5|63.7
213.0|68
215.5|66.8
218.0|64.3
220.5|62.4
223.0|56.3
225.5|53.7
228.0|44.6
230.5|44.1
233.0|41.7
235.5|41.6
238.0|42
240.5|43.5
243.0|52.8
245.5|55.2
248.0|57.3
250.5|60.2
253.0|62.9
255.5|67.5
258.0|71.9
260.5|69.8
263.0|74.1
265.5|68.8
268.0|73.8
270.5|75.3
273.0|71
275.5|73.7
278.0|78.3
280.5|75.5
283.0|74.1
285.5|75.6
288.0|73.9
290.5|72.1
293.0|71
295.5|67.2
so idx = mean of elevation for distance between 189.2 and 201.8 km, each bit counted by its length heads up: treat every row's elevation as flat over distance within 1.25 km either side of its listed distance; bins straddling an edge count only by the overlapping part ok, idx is 54.4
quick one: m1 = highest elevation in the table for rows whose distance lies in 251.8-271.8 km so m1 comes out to 75.3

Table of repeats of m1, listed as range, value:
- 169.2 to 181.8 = 84.3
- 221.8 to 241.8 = 56.3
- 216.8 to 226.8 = 64.3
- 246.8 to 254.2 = 62.9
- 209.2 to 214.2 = 68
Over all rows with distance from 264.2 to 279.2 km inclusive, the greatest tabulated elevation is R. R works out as 78.3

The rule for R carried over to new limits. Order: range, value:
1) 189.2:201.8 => 69.4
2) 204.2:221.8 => 69.3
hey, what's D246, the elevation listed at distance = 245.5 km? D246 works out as 55.2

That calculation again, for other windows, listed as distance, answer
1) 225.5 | 53.7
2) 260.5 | 69.8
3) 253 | 62.9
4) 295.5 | 67.2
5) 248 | 57.3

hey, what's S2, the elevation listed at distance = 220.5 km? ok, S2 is 62.4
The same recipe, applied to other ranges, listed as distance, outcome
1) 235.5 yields 41.6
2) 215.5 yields 66.8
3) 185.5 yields 44.3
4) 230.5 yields 44.1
